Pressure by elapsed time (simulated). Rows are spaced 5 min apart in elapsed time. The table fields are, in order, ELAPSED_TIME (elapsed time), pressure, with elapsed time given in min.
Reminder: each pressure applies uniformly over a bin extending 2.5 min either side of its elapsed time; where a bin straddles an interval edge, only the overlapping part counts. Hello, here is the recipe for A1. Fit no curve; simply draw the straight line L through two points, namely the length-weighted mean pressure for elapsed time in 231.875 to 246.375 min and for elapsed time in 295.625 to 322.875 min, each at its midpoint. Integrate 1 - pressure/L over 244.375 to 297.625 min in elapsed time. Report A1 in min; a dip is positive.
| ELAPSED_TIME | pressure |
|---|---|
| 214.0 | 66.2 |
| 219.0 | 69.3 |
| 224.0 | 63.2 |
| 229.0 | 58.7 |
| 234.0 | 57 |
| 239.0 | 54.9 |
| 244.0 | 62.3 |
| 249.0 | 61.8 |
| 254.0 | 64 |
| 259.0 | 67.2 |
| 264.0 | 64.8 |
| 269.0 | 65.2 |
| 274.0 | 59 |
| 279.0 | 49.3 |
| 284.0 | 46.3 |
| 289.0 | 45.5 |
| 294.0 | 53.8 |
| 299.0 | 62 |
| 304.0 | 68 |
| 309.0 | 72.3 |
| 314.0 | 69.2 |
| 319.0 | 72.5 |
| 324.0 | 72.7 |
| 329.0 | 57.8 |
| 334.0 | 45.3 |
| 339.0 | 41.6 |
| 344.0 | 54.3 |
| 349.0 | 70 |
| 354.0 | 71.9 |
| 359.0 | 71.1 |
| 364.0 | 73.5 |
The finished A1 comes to 3.9 min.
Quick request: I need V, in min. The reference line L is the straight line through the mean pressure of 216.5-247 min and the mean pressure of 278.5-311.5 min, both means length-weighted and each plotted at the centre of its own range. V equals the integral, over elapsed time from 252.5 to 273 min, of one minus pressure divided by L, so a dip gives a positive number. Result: -2.0 min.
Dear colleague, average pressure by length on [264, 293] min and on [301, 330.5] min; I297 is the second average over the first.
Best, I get 1.3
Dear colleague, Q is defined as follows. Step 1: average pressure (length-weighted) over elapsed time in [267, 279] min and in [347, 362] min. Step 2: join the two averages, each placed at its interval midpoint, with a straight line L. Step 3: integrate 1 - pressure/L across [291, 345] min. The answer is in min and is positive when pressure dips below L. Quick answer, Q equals 3.9 min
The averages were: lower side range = 59.3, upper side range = 71.1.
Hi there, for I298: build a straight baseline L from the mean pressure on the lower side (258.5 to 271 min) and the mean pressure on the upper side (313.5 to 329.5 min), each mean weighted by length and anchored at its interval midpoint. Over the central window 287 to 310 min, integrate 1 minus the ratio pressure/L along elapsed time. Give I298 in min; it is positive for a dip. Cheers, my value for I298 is 2.68 min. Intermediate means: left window 65.5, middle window 59.9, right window 69.2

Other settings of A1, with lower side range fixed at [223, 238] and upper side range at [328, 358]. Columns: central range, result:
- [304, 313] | -2.0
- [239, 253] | -0.6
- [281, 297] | 2.5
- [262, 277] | -1.1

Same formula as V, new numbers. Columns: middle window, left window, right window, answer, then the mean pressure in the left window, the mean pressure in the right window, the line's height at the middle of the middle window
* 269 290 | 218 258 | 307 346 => 3.05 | 61.3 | 60.6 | 61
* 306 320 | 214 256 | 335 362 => -2.25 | 61.7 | 61.1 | 61.3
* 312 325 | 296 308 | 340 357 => -1.34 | 65.4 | 63.5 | 64.7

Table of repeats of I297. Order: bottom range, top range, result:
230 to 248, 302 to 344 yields 1.06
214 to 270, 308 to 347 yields 0.96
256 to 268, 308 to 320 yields 1.08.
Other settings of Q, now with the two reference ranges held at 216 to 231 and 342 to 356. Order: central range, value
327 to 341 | 3.69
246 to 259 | 0.13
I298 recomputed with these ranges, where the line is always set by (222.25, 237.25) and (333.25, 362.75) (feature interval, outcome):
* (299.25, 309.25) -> -1.3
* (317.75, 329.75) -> -1.7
